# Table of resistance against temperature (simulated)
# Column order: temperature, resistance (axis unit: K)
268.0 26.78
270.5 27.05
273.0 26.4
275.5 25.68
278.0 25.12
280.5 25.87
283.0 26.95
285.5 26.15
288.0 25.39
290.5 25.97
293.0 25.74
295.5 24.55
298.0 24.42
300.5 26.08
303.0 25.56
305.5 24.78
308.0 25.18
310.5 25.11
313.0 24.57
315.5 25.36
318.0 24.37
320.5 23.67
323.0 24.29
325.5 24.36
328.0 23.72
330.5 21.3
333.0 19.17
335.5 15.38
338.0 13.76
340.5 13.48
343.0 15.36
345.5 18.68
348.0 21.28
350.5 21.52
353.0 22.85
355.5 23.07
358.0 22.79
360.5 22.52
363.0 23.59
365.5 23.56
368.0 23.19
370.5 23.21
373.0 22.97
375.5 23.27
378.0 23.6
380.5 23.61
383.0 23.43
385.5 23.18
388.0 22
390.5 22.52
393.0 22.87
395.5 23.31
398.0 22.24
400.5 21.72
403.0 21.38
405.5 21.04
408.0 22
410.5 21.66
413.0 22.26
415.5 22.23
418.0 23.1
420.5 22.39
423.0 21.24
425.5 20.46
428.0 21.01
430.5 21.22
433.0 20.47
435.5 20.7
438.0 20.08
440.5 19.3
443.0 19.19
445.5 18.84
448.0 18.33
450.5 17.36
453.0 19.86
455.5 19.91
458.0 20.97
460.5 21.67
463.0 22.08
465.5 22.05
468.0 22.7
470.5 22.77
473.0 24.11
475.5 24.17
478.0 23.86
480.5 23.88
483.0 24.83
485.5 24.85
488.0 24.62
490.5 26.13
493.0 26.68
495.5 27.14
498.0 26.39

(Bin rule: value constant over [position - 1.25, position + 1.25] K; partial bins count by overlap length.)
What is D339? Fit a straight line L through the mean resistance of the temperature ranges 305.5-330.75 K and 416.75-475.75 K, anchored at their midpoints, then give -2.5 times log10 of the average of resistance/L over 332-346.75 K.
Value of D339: 0.436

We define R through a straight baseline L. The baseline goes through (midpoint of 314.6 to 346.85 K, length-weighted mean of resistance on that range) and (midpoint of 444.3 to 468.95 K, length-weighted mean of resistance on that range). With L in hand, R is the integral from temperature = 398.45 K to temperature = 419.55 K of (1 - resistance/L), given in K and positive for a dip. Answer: -1.7 K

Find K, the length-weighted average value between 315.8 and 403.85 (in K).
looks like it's 21.8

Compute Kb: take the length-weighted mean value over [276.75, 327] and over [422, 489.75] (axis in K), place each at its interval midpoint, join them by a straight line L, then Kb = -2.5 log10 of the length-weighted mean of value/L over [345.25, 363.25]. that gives 0.08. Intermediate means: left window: 25.2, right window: 21.5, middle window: 22.1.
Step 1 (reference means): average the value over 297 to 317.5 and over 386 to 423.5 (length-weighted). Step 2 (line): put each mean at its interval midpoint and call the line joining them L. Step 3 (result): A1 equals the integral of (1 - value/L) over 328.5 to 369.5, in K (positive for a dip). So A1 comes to 6.25 K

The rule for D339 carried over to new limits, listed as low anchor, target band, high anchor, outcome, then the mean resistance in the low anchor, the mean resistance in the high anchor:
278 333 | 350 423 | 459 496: 0.082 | 24.8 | 24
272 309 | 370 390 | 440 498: 0.042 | 25.6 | 22.5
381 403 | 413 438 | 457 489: 0.073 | 22.6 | 23.3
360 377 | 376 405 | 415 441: -0.011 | 23.2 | 21.1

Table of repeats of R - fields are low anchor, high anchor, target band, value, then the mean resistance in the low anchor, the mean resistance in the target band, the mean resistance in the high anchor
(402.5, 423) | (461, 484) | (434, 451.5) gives 2.7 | 22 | 19.2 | 23.3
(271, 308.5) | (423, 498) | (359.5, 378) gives 0.6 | 25.6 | 23.2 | 22.1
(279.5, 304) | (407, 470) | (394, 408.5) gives 0.1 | 25.7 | 22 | 20.9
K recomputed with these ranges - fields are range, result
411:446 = 21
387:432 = 21.9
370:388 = 23.2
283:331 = 24.9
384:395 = 22.7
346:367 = 22.5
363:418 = 22.7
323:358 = 19.8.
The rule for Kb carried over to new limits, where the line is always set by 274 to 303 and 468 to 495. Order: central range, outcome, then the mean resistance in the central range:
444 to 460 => 0.27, 19.3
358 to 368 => 0.09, 23.2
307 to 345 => 0.20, 21.2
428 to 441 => 0.21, 20.5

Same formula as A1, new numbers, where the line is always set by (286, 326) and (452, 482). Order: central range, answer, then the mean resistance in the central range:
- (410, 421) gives 0.4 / 22.4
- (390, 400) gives 0.4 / 22.7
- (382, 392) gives 0.4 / 22.8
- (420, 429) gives 0.7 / 21.2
